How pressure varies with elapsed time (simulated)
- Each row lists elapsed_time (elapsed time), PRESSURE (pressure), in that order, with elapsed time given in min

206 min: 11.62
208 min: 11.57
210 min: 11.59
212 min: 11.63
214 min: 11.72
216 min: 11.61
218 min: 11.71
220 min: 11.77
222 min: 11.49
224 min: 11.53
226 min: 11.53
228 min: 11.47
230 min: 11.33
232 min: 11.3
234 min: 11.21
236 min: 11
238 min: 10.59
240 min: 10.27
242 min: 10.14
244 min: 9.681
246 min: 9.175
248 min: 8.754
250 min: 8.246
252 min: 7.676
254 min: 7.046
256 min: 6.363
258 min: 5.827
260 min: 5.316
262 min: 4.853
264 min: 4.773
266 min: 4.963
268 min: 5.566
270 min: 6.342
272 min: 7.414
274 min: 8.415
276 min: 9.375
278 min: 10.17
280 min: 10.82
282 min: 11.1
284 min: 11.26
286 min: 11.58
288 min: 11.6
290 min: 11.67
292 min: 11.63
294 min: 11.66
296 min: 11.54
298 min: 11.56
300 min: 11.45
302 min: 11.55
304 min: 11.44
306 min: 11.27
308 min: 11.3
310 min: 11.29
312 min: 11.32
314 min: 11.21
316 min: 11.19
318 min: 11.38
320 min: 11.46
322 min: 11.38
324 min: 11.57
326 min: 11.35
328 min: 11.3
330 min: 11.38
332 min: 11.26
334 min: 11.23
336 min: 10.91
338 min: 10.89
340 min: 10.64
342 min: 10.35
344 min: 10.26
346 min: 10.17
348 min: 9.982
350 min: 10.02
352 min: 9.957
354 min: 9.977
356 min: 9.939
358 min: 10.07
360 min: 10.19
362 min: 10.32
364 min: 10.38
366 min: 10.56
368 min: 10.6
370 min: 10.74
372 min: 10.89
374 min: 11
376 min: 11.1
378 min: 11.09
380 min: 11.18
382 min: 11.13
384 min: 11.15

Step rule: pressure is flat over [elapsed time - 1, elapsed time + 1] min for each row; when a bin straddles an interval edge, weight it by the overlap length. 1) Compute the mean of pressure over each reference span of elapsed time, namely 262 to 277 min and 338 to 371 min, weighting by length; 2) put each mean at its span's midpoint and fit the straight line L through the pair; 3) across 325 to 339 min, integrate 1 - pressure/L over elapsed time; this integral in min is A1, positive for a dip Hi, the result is -2.86 min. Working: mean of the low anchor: 6.57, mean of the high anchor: 10.3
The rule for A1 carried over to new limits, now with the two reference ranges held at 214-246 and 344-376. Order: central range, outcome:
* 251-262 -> 4.7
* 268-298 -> 1.5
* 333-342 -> -0.3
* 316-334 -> -1.4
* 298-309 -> -0.8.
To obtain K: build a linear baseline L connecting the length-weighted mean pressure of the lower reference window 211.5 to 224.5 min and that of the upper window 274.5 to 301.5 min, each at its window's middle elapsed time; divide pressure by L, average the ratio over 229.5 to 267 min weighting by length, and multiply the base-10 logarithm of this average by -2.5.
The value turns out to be 0.35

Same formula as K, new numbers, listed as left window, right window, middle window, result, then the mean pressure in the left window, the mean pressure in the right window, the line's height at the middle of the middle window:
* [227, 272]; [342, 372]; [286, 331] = -0.22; 8.25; 10.3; 9.35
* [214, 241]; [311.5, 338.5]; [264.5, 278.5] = 0.48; 11.3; 11.3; 11.3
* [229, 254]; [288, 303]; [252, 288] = 0.35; 9.83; 11.6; 10.8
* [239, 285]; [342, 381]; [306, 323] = -0.22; 7.98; 10.4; 9.28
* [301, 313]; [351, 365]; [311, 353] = -0.02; 11.4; 10.1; 10.8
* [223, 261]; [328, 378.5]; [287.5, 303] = -0.16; 9.39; 10.6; 9.95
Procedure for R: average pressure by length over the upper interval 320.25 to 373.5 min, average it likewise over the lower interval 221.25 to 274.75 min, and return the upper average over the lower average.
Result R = 1.24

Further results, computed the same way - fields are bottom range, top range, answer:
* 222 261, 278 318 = 1.20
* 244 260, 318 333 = 1.50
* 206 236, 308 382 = 0.94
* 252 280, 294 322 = 1.67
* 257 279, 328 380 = 1.59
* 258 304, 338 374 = 1.11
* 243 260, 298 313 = 1.48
